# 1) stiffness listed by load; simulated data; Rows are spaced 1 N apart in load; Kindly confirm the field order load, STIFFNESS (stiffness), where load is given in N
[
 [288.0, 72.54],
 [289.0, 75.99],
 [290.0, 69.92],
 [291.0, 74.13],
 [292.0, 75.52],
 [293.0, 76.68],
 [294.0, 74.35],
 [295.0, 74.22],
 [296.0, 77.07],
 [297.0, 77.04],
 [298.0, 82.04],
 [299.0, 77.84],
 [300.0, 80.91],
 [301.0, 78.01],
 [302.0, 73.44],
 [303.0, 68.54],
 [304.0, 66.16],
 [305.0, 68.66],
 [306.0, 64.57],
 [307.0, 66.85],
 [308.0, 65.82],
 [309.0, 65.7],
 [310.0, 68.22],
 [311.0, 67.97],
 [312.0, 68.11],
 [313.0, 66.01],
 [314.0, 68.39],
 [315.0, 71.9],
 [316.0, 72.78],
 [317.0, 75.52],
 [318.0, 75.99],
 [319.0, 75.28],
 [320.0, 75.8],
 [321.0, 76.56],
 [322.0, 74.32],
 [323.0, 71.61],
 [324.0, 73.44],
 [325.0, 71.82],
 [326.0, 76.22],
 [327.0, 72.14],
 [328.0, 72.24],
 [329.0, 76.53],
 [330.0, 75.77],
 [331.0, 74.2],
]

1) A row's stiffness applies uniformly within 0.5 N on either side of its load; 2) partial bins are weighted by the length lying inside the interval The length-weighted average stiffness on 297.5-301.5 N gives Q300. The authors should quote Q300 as 79.7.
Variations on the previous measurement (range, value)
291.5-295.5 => 75.2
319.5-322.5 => 75.6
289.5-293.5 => 74.1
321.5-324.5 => 73.1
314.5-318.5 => 74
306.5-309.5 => 66.1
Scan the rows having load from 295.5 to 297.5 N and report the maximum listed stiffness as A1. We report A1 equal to 77.07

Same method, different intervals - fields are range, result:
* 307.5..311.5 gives 68.22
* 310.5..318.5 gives 75.99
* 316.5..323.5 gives 76.56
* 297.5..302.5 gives 82.04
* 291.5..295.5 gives 76.68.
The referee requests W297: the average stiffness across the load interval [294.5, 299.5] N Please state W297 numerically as 77.6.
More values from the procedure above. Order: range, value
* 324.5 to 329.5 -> 73.8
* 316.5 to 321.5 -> 75.8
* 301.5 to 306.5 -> 68.3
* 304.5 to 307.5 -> 66.7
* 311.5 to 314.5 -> 67.5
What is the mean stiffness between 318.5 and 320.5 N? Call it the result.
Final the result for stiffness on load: 75.5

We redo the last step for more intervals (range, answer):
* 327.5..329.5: 74.4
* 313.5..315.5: 70.1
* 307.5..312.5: 67.2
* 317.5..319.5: 75.6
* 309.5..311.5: 68.1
